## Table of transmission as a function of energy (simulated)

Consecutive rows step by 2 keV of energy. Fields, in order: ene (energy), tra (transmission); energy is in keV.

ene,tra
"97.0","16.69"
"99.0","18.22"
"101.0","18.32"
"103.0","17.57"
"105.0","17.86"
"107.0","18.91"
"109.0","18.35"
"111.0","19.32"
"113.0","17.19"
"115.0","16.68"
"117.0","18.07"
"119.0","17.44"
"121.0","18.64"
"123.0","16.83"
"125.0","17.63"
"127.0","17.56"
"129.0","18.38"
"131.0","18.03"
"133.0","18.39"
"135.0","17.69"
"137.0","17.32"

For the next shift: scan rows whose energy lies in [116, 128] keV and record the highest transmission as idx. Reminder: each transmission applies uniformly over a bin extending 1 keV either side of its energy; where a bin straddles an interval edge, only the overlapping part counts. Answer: 18.64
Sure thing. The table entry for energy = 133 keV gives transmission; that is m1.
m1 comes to 18.39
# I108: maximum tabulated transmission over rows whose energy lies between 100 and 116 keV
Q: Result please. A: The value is 19.32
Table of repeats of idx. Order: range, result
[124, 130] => 18.38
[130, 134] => 18.39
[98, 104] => 18.32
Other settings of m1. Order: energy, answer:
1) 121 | 18.64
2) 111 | 19.32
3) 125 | 17.63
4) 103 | 17.57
